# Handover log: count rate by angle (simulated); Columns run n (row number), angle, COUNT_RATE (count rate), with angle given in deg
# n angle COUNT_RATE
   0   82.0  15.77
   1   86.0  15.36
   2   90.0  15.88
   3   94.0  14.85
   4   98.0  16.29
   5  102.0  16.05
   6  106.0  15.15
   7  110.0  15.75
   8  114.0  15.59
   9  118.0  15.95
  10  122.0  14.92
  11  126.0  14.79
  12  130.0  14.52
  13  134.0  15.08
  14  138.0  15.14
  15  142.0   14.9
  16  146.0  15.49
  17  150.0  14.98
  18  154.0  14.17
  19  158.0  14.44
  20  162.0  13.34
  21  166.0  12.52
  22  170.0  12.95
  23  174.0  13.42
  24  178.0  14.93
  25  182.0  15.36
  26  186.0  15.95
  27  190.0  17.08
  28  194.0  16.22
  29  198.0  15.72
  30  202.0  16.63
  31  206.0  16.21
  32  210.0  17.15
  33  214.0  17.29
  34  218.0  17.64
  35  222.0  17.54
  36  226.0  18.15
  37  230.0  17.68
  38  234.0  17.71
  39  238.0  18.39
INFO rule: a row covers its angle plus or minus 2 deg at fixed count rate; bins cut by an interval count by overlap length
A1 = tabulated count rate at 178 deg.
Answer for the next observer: 14.93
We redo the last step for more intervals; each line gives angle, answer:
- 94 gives 14.85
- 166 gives 12.52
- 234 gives 17.71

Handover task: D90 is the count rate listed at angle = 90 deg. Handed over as 15.88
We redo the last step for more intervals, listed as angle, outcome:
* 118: 15.95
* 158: 14.44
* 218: 17.64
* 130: 14.52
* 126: 14.79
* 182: 15.36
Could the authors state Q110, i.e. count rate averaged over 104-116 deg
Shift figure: 15.5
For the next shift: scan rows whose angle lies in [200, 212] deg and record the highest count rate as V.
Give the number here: 17.15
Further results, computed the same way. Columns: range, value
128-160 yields 15.49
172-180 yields 14.93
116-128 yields 15.95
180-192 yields 17.08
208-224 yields 17.64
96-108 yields 16.29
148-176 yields 14.98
